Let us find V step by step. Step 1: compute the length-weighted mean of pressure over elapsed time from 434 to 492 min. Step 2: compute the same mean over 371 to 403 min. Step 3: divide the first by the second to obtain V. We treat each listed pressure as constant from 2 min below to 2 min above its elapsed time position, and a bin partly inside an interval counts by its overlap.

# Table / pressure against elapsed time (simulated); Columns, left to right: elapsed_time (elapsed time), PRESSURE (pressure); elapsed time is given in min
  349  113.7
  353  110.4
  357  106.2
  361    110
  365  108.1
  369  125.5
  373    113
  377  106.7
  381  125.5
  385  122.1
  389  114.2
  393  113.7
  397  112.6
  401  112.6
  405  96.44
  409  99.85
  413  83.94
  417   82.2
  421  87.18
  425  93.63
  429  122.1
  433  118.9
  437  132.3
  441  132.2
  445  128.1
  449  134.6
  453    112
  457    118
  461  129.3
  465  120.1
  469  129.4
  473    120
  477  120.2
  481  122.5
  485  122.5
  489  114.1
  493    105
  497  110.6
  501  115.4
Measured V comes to 1.07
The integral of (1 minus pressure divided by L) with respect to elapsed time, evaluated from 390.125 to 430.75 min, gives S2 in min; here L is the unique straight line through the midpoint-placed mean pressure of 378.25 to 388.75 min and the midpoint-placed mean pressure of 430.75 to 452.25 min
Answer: 7.7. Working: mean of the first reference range 121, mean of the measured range 101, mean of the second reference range 128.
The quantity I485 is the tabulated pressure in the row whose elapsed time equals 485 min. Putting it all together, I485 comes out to 122.5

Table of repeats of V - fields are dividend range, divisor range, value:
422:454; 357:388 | 1.05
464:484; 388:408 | 1.12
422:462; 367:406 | 1.06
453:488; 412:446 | 1.12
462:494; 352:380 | 1.07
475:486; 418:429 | 1.28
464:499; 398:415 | 1.19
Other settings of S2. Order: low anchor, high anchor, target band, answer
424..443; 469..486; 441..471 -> -0.8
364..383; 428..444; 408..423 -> 4.3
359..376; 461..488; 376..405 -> 0.3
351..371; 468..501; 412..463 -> 0.7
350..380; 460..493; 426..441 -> -0.7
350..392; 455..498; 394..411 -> 1.4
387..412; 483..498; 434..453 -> -3.3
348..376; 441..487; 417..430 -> 2.5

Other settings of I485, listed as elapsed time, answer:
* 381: 125.5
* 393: 113.7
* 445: 128.1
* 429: 122.1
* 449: 134.6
